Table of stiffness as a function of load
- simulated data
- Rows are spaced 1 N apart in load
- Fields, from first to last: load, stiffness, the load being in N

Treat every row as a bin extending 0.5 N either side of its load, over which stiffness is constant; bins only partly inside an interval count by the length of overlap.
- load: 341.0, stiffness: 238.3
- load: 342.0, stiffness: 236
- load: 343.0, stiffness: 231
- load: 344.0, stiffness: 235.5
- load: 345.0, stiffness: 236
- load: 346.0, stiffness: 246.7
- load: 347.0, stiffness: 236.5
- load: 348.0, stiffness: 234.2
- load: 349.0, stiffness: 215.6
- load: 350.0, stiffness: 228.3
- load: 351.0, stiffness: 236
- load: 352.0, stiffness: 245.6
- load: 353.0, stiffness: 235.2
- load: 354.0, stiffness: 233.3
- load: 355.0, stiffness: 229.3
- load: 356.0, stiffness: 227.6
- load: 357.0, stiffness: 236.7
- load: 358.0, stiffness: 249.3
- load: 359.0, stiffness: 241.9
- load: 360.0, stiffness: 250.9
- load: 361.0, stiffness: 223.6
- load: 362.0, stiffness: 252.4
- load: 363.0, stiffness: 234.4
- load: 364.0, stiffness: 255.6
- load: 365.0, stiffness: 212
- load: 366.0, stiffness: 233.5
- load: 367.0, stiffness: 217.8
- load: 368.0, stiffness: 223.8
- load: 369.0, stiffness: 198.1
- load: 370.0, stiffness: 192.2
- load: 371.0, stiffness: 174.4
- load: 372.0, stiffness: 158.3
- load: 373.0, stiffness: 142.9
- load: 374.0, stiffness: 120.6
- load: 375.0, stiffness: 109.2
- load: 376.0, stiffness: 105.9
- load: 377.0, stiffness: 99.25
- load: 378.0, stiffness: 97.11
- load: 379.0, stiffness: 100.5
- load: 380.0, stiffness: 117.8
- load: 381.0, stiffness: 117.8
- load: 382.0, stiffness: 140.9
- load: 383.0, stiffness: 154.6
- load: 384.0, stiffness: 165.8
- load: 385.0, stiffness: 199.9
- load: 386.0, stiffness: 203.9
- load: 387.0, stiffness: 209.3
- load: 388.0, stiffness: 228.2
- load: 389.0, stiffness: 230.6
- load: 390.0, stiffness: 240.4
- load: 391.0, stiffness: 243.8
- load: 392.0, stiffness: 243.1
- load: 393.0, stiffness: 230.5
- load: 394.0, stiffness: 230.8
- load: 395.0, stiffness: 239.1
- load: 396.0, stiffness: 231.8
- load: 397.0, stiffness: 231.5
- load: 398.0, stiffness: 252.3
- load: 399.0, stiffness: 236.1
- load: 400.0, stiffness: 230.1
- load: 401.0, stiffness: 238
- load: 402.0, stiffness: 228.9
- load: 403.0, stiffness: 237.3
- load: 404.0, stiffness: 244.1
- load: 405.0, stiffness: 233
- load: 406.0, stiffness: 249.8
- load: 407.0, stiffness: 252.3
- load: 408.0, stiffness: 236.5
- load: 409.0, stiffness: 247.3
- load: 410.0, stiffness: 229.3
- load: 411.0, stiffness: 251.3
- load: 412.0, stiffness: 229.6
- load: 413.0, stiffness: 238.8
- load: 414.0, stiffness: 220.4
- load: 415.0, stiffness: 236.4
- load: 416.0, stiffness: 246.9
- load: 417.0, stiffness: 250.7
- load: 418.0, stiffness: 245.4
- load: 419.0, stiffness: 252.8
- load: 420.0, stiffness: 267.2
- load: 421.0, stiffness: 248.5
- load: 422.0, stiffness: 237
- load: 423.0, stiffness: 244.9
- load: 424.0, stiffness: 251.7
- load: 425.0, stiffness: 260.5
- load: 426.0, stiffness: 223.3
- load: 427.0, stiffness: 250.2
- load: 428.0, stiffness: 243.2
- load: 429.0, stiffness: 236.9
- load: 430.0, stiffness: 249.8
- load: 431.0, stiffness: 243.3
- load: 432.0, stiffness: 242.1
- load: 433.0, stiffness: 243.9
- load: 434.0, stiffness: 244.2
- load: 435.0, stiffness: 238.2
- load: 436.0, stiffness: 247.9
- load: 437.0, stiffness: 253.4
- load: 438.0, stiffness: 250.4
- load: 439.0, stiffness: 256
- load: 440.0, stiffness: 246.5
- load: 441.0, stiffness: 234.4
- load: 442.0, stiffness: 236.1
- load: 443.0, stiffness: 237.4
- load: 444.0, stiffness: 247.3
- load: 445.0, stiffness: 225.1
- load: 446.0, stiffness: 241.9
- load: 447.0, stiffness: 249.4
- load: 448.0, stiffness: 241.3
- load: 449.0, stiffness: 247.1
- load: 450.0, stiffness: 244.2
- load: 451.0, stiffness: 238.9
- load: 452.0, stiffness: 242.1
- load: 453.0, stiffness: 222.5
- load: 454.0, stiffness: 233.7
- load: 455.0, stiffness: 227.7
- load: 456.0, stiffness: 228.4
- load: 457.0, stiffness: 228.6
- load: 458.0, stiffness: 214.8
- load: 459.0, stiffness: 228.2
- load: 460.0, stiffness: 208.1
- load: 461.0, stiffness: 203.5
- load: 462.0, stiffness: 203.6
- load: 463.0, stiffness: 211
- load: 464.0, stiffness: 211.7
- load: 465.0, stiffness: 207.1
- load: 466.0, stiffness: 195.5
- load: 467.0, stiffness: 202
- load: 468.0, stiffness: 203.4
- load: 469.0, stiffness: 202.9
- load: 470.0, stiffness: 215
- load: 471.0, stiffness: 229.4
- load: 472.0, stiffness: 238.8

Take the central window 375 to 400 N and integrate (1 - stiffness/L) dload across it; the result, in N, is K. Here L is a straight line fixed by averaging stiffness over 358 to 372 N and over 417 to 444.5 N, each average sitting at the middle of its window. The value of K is 4.6 N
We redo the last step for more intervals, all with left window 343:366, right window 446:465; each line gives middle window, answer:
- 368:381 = 5.4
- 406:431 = -1.5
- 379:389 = 2.7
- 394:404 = -0.2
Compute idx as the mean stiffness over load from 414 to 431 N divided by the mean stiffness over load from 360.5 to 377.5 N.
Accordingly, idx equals 1.32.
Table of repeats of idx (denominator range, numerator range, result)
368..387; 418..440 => 1.67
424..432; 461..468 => 0.84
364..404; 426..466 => 1.21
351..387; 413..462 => 1.26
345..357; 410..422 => 1.04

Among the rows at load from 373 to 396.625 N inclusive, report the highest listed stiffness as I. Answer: 243.8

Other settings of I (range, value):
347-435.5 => 267.2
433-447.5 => 256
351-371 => 255.6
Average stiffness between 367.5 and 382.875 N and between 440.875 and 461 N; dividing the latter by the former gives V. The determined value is 1.7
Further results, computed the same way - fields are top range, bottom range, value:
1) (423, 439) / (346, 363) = 1.04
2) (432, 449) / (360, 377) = 1.28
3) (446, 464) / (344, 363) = 0.96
